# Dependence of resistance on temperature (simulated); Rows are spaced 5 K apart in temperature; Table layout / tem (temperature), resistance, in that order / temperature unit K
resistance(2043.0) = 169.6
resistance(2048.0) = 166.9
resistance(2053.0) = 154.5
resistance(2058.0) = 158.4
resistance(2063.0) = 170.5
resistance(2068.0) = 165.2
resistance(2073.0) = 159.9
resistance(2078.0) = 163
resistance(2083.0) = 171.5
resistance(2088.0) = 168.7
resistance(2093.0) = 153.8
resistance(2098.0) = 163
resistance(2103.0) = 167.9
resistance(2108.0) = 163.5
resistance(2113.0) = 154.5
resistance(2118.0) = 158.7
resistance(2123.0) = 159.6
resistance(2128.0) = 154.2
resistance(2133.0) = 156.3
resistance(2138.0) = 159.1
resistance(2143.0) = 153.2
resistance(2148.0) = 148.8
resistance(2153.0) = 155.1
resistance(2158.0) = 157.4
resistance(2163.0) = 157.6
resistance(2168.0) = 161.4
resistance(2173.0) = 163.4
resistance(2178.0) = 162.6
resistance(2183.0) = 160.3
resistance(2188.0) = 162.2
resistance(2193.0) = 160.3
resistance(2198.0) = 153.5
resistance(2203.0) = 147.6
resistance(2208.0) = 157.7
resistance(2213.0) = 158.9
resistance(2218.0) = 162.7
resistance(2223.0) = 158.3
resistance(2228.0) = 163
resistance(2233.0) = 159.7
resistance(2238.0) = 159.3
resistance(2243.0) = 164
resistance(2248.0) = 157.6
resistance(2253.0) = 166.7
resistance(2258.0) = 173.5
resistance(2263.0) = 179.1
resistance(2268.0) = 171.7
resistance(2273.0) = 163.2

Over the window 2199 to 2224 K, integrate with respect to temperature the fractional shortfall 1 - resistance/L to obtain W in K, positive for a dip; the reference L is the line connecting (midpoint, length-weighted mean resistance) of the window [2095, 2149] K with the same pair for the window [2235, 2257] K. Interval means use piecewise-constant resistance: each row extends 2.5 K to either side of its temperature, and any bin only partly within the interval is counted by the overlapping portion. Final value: 0.7 K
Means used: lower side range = 158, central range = 157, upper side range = 163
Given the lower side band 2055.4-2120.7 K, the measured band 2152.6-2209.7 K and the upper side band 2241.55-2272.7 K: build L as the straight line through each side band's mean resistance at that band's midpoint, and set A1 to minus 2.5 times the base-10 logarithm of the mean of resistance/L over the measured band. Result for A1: 0.05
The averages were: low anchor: 163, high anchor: 169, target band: 158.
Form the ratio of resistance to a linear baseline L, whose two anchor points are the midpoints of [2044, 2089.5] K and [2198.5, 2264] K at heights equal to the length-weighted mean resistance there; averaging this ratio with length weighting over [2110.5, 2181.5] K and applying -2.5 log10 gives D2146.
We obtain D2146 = 0.038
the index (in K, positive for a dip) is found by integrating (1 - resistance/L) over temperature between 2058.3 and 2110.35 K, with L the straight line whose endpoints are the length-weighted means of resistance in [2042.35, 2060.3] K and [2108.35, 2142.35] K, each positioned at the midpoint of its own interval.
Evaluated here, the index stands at -1.5 K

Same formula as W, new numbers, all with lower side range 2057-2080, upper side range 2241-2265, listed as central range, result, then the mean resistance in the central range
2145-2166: 1.4 K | 155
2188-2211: 1.5 K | 156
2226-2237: 0.4 K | 161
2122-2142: 1.0 K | 157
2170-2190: 0.5 K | 162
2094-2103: 0.1 K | 163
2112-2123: 0.5 K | 158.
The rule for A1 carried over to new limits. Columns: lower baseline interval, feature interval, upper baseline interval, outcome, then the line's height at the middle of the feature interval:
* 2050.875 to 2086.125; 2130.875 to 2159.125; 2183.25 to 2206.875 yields 0.03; 159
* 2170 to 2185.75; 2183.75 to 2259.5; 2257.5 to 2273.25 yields 0.05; 167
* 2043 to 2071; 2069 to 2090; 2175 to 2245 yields -0.02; 163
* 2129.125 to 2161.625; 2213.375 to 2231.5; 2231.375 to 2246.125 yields -0.01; 160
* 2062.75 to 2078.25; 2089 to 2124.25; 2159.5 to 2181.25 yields 0.02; 163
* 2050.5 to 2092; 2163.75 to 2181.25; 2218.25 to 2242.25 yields 0.00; 162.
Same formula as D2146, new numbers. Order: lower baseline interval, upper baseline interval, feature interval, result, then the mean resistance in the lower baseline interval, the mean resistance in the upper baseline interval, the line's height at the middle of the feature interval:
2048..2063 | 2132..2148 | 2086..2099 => -0.02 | 161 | 155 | 158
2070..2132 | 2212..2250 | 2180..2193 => 0.00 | 161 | 161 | 161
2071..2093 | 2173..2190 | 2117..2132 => 0.04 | 165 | 162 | 163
